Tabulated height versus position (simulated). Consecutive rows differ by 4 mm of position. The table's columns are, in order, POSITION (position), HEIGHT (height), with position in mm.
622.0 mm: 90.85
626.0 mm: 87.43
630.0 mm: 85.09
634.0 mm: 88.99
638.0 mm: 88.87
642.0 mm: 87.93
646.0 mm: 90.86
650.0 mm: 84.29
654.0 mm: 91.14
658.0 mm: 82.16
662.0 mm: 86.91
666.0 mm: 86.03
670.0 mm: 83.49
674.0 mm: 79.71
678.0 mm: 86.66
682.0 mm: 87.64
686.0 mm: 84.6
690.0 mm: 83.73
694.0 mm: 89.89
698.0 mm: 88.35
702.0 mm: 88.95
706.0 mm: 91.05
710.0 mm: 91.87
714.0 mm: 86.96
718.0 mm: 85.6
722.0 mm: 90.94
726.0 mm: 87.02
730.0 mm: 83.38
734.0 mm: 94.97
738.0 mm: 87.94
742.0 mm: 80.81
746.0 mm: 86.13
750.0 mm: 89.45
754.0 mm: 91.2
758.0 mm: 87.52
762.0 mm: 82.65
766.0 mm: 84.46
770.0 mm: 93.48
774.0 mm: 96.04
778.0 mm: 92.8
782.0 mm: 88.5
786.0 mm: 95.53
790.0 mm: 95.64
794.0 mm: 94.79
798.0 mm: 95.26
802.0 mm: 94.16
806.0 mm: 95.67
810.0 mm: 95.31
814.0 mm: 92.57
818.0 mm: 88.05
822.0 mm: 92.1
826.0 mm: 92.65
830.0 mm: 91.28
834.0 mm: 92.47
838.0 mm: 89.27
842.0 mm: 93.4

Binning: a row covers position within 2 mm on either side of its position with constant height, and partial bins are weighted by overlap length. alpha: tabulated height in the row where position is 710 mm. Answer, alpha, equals 91.87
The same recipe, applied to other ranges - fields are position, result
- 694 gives 89.89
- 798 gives 95.26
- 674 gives 79.71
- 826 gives 92.65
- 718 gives 85.6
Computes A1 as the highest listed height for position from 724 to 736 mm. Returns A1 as 94.97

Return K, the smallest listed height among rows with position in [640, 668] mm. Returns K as 82.16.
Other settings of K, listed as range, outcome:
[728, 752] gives 80.81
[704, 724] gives 85.6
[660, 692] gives 79.71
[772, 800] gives 88.5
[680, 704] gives 83.73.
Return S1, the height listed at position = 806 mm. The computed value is 95.67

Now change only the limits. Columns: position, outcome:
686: 84.6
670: 83.49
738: 87.94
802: 94.16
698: 88.35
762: 82.65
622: 90.85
